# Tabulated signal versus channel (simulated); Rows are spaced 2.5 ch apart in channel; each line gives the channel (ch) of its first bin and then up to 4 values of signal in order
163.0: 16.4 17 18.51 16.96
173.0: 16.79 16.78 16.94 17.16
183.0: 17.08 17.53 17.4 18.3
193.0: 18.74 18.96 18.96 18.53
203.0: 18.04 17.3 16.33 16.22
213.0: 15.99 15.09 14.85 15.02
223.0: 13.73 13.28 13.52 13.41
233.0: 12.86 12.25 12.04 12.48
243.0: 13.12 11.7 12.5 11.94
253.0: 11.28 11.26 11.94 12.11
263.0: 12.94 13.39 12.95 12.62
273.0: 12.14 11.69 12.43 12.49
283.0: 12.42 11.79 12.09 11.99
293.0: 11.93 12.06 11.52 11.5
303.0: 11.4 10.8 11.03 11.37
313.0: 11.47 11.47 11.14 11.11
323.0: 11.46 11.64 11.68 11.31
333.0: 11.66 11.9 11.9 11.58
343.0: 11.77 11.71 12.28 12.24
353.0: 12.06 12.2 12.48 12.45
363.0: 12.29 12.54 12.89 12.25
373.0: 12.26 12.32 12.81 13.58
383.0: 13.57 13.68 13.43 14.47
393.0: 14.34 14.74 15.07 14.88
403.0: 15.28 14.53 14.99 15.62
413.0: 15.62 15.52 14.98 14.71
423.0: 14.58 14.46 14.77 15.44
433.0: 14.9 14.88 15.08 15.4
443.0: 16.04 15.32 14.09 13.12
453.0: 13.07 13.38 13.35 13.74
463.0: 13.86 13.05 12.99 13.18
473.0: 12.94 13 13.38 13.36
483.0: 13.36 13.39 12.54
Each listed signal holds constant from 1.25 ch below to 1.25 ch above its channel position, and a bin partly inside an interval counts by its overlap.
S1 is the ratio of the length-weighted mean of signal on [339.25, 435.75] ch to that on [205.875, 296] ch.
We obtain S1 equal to 1.1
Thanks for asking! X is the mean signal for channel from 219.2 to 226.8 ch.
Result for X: 14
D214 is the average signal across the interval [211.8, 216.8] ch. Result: 15.5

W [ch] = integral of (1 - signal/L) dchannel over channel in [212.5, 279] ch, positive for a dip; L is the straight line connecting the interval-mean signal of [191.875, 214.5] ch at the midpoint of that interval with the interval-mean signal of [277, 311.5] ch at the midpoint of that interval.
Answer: 8.9 ch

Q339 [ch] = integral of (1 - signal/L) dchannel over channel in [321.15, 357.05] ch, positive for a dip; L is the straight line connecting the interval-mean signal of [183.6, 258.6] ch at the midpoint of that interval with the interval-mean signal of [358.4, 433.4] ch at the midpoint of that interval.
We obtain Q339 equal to 6.3 ch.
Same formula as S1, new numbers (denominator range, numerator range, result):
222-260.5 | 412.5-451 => 1.20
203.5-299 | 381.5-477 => 1.10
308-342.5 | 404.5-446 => 1.31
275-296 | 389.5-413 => 1.23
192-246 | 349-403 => 0.87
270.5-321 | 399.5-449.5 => 1.28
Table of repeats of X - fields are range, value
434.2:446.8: 15.3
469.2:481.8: 13.2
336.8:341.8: 11.7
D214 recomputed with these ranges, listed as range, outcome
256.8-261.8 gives 12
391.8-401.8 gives 14.8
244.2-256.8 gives 11.7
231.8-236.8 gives 12.5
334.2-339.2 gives 11.9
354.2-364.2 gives 12.4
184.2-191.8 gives 17.7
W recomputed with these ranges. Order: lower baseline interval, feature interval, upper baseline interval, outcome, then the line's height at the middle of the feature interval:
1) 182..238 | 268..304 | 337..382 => 5.3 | 14.1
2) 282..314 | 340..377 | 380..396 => 2.7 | 13.2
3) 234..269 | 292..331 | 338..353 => 2.0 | 12.1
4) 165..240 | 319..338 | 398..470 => 4.6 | 15.3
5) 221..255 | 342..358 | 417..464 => 1.9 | 13.7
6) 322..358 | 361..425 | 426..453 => -2.8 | 13.4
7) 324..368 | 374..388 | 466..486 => -1.0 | 12.3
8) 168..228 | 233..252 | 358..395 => 4.2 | 15.8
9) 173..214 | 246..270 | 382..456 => 6.4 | 16.7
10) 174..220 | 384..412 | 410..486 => 0.3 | 14.8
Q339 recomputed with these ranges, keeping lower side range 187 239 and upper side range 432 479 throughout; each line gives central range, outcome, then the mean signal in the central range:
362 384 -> 2.8 ch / 12.7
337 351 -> 2.7 ch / 11.9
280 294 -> 2.9 ch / 12.1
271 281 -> 2.0 ch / 12.2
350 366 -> 2.6 ch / 12.3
